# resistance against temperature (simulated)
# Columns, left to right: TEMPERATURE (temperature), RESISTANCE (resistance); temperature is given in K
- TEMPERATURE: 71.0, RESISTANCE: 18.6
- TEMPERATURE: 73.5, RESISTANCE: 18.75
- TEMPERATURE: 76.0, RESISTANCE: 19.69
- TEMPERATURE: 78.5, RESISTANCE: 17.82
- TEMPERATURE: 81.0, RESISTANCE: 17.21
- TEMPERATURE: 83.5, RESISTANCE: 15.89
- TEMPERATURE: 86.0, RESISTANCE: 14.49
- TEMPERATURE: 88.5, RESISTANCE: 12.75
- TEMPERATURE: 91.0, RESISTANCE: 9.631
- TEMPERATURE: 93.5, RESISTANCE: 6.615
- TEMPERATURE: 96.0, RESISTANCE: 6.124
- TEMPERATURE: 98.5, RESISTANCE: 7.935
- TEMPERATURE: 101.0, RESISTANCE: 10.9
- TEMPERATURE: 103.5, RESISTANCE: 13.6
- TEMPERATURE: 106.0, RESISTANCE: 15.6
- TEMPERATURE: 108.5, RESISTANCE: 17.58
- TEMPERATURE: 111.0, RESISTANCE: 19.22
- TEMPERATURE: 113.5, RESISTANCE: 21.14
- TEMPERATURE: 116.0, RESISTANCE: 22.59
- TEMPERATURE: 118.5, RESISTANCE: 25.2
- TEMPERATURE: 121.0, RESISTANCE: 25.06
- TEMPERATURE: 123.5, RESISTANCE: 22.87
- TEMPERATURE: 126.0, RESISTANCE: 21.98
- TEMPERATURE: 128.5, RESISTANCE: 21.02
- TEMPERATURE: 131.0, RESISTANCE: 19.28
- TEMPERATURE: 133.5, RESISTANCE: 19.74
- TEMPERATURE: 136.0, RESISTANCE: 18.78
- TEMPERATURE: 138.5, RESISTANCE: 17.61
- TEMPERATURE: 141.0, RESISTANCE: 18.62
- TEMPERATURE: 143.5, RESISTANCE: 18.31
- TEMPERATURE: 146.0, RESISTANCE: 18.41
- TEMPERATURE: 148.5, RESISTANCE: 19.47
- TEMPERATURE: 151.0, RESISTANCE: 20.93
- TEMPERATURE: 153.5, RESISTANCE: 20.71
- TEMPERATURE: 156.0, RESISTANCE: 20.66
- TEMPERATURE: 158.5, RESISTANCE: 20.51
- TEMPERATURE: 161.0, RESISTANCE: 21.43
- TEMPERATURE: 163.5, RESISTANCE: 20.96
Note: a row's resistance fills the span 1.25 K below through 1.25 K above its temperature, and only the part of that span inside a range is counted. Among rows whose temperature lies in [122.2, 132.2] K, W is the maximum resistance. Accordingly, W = 22.87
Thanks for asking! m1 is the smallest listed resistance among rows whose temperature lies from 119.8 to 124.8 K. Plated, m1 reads 22.87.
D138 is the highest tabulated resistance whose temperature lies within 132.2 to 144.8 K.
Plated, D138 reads 19.74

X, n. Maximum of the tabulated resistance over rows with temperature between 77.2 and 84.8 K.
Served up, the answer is 17.82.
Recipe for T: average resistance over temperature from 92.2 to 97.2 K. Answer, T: 6.4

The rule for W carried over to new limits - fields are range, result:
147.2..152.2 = 20.93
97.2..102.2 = 10.9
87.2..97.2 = 12.75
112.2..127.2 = 25.2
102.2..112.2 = 19.22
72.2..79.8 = 19.69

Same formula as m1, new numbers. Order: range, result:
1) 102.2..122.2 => 13.6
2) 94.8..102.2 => 6.124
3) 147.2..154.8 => 19.47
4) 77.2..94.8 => 6.615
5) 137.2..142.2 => 17.61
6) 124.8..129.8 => 21.02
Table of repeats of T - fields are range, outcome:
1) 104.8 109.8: 16.6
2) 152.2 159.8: 20.6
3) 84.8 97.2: 9.92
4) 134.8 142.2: 18.3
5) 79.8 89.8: 15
